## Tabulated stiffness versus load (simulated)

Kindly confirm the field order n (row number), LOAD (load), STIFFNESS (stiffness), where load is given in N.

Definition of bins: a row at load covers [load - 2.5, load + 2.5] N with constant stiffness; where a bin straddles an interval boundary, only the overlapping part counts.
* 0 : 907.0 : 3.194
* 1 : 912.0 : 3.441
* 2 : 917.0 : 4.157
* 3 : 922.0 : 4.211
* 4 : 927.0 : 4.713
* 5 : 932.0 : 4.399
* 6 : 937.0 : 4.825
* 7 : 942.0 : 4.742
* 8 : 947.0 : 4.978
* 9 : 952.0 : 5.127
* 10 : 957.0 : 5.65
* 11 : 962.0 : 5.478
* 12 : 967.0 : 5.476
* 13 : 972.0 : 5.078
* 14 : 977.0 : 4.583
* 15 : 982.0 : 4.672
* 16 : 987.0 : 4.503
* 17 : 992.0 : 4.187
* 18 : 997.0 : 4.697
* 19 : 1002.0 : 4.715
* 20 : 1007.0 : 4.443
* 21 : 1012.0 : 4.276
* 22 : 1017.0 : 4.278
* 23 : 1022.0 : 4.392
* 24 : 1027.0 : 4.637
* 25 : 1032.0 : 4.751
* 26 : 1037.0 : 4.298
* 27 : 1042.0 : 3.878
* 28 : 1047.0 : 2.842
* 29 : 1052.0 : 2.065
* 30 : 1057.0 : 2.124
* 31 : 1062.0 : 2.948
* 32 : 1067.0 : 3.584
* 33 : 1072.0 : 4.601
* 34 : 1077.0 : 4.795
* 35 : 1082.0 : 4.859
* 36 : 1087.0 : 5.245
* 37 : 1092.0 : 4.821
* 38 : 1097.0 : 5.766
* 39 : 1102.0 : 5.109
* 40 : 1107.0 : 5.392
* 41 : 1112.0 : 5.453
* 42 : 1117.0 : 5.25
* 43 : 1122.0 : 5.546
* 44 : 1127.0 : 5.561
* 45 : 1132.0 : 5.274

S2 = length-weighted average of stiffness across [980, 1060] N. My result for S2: 4.04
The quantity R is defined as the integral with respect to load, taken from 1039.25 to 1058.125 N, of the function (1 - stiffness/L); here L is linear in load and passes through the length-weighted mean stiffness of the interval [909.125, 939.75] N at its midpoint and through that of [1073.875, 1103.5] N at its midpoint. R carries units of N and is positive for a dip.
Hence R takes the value 8.1 N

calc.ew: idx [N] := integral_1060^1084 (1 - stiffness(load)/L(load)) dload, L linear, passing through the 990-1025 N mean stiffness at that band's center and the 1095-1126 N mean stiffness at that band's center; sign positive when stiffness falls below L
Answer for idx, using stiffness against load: 4.2 N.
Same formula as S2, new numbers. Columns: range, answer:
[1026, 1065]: 3.4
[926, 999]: 4.88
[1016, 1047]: 4.25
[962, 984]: 5.02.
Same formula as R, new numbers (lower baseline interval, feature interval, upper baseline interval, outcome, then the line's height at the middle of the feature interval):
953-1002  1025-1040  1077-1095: 1.2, 4.95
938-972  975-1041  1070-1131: 9.2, 5.21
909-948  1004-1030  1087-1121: 2.3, 4.85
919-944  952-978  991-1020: -4.4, 4.51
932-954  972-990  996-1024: -0.1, 4.63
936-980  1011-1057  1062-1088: 8.4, 4.66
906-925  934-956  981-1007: -4.6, 4.09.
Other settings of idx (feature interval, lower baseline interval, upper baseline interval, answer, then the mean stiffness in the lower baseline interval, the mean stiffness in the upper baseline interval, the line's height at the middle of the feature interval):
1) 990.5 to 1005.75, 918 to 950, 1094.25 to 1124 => 1.1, 4.63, 5.41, 4.92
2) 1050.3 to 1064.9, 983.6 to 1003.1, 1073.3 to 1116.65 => 7.4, 4.52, 5.17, 4.93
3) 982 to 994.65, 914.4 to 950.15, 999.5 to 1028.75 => 0.2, 4.58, 4.45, 4.49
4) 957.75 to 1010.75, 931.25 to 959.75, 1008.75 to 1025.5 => -1.8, 4.99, 4.34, 4.64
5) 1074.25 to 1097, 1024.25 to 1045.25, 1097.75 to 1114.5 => 0.2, 4.34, 5.36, 5.07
